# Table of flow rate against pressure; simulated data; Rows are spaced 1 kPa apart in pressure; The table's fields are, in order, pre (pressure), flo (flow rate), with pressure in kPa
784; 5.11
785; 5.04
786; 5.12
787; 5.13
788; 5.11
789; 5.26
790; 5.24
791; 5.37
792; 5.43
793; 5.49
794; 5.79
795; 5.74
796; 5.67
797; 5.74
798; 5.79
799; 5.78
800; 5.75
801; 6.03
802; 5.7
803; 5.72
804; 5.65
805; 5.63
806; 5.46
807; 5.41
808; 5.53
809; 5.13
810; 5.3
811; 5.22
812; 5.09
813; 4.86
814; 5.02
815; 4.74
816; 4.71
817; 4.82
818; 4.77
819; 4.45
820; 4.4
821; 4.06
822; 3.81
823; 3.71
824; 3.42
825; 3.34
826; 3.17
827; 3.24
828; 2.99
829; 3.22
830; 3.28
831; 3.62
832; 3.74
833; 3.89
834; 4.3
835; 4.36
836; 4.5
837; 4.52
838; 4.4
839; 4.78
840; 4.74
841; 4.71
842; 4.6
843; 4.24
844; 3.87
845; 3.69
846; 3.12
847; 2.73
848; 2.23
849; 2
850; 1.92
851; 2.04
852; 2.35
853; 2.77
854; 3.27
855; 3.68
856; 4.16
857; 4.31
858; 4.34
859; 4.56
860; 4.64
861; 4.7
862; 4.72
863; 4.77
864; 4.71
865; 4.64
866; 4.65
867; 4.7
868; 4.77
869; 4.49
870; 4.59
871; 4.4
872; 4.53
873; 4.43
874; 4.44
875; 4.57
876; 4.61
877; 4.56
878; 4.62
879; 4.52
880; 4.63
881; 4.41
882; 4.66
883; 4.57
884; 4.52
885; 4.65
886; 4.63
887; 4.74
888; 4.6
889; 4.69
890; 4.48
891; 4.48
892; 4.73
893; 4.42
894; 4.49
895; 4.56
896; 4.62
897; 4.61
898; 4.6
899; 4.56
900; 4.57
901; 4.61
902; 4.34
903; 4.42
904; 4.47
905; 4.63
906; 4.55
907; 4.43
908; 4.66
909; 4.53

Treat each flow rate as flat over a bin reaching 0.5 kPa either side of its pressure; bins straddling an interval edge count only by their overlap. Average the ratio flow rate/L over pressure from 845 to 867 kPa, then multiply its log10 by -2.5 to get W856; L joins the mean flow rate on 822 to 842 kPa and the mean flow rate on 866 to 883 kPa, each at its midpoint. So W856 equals 0.17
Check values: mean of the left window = 3.91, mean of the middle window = 3.66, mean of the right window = 4.56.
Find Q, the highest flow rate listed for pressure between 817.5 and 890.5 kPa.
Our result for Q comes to 4.78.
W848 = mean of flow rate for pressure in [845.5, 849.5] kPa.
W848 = 2.52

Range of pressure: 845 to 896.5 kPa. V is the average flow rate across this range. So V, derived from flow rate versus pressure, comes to 4.18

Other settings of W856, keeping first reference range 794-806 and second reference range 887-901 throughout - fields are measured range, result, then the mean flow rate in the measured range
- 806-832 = 0.27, 4.3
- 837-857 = 0.43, 3.49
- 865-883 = 0.06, 4.57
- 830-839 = 0.27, 4.15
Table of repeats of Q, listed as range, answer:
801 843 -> 6.03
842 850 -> 4.6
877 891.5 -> 4.74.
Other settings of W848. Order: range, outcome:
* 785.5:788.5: 5.12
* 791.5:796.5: 5.62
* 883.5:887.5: 4.63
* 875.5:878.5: 4.6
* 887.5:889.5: 4.64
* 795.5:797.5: 5.71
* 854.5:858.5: 4.12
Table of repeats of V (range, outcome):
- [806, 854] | 3.98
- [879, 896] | 4.58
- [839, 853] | 3.29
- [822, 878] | 3.95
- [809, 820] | 4.89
